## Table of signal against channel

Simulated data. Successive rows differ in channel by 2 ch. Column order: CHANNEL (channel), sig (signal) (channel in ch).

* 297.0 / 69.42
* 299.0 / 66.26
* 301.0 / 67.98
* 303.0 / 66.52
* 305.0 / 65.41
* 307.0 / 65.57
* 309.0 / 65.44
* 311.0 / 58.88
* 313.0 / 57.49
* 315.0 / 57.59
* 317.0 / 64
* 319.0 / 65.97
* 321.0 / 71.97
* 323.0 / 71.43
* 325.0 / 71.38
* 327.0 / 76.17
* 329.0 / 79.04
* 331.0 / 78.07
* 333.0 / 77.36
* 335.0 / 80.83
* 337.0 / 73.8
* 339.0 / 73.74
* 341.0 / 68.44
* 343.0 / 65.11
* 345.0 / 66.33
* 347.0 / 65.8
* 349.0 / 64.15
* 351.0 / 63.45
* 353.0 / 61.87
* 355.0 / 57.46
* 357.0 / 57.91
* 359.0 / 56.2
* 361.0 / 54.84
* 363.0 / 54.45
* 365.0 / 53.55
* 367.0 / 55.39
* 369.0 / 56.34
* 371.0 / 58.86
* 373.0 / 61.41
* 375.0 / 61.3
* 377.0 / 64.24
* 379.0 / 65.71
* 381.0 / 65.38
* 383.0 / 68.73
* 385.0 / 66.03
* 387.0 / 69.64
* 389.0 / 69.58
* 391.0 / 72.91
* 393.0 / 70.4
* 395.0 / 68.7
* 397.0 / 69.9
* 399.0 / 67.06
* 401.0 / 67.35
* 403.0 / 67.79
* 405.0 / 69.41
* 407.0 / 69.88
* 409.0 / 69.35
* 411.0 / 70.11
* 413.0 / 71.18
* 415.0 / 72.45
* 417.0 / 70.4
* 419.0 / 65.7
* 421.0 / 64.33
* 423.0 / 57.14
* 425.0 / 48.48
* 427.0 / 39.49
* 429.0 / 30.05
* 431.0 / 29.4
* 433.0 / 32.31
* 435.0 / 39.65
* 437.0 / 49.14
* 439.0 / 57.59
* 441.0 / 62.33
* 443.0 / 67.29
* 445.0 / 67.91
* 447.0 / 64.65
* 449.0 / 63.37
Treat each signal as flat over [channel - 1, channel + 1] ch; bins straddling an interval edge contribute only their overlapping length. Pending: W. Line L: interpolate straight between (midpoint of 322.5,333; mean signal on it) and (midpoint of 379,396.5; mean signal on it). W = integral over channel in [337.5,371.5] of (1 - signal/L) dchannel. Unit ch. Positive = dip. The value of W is 5.4 ch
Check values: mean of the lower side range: 75.6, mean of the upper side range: 68.8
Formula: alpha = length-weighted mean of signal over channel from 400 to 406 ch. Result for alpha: 68.2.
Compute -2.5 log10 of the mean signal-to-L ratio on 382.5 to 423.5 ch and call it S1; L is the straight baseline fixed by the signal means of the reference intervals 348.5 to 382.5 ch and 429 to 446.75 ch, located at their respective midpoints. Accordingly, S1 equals -0.246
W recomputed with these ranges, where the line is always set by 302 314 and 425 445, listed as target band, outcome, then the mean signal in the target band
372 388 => -3.4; 65.3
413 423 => -3.8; 67.4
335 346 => -2.2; 70.5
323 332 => -2.2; 75.6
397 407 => -3.4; 68.3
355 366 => 0.1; 55.6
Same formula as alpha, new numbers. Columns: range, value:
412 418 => 71.3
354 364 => 56.2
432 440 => 44.7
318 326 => 70.2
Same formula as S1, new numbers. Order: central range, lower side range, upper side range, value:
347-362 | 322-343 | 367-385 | 0.15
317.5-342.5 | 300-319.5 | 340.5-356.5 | -0.16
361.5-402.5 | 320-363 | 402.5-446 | -0.03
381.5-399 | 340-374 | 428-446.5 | -0.24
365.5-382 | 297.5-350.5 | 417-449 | 0.01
